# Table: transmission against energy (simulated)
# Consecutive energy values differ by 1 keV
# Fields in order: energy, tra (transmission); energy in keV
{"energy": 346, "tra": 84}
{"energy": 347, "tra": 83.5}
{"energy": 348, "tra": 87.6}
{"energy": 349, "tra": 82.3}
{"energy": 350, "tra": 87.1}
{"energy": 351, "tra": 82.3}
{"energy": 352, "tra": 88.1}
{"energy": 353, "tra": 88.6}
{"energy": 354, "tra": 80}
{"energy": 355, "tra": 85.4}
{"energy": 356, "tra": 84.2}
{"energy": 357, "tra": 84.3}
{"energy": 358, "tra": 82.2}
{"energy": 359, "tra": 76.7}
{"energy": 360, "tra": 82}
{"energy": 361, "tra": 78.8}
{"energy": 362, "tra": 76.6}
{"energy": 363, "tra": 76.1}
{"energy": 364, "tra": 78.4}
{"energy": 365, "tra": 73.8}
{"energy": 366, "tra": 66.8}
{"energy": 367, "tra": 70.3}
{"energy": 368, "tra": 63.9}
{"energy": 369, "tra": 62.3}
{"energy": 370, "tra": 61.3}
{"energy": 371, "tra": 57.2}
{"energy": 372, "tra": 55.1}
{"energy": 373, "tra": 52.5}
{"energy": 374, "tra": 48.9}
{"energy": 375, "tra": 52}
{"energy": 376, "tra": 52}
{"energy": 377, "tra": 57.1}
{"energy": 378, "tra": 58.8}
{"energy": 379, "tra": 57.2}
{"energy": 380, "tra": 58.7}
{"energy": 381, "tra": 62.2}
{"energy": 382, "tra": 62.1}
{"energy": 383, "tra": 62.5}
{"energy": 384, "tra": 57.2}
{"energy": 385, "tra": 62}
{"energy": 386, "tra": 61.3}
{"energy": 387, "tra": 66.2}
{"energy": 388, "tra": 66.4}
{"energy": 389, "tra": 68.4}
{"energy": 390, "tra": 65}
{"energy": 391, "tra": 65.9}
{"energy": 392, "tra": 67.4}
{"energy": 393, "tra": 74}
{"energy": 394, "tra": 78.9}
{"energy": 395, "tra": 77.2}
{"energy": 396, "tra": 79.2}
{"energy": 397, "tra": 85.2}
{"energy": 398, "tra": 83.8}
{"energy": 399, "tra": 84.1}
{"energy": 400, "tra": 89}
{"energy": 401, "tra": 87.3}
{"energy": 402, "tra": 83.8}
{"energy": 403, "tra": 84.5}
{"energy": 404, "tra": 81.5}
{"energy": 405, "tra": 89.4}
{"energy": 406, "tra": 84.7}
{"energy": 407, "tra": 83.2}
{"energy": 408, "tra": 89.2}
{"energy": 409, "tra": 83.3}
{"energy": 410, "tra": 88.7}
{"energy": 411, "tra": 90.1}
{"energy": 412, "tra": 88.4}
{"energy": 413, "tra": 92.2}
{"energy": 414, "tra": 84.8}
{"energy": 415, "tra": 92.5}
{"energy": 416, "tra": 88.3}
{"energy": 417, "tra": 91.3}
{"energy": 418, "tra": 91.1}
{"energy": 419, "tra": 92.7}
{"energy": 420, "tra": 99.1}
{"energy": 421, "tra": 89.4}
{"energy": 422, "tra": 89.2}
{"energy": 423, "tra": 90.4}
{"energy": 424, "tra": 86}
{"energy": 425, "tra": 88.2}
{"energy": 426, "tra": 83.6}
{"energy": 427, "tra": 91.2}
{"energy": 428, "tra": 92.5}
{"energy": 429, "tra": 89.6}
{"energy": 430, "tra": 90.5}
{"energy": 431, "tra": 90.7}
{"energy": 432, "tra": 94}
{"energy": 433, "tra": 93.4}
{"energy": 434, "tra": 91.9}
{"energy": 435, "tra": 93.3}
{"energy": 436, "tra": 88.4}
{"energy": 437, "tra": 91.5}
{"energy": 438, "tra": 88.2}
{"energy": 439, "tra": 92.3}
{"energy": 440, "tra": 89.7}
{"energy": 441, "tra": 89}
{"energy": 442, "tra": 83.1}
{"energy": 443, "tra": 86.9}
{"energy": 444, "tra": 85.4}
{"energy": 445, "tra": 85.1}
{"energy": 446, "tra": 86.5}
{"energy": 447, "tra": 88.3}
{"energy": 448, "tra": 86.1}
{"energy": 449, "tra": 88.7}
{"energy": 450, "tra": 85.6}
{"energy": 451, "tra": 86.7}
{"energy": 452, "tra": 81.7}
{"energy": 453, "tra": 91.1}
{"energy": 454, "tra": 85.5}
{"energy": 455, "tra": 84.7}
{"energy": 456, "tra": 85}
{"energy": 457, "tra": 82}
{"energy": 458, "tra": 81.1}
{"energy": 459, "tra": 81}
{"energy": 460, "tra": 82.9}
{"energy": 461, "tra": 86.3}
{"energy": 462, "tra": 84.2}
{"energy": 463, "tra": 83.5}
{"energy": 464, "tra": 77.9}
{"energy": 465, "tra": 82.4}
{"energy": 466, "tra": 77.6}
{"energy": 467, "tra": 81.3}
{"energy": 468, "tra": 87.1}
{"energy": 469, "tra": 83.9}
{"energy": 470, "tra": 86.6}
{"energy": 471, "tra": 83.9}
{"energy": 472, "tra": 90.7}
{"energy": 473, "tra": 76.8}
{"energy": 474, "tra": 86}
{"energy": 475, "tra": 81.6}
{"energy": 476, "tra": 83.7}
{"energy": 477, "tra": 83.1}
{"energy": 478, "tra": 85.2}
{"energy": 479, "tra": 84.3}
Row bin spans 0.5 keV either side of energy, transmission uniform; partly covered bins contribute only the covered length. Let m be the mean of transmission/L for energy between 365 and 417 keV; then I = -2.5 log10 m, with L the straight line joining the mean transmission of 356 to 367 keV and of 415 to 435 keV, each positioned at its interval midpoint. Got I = 0.16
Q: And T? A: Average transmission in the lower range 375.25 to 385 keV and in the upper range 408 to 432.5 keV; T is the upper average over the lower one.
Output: 1.53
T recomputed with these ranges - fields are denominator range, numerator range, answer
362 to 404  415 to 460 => 1.30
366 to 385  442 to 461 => 1.45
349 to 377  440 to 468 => 1.17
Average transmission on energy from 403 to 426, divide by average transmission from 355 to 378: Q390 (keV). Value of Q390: 1.3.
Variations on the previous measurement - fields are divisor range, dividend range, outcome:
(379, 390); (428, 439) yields 1.46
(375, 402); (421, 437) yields 1.31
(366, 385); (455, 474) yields 1.42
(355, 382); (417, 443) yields 1.35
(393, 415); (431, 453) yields 1.04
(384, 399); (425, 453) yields 1.24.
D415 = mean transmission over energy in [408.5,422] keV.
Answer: 90.1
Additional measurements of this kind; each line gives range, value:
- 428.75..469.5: 86.4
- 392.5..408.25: 83.3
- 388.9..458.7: 86.2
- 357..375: 68.4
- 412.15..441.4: 90.5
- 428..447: 89.5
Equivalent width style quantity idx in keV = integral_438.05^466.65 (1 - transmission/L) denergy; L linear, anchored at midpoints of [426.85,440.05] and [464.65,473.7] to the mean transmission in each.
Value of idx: 0.7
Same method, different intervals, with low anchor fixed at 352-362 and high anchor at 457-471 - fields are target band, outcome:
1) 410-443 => -3.0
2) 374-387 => 3.8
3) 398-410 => -0.4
